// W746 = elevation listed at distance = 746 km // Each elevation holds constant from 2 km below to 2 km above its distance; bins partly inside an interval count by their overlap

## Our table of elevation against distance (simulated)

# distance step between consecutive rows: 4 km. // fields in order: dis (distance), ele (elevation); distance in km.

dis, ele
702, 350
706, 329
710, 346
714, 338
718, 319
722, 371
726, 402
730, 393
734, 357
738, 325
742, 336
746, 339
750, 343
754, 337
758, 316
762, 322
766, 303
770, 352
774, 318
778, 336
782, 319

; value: 339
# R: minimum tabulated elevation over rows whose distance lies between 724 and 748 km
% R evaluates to 325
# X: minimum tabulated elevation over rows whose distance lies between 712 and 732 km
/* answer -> 319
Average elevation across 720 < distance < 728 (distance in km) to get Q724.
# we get 386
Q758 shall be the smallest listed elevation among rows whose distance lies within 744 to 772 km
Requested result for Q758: 303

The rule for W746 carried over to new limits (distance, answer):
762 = 322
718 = 319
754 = 337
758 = 316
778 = 336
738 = 325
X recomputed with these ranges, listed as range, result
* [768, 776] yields 318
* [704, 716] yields 329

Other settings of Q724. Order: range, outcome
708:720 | 334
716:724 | 345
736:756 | 336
